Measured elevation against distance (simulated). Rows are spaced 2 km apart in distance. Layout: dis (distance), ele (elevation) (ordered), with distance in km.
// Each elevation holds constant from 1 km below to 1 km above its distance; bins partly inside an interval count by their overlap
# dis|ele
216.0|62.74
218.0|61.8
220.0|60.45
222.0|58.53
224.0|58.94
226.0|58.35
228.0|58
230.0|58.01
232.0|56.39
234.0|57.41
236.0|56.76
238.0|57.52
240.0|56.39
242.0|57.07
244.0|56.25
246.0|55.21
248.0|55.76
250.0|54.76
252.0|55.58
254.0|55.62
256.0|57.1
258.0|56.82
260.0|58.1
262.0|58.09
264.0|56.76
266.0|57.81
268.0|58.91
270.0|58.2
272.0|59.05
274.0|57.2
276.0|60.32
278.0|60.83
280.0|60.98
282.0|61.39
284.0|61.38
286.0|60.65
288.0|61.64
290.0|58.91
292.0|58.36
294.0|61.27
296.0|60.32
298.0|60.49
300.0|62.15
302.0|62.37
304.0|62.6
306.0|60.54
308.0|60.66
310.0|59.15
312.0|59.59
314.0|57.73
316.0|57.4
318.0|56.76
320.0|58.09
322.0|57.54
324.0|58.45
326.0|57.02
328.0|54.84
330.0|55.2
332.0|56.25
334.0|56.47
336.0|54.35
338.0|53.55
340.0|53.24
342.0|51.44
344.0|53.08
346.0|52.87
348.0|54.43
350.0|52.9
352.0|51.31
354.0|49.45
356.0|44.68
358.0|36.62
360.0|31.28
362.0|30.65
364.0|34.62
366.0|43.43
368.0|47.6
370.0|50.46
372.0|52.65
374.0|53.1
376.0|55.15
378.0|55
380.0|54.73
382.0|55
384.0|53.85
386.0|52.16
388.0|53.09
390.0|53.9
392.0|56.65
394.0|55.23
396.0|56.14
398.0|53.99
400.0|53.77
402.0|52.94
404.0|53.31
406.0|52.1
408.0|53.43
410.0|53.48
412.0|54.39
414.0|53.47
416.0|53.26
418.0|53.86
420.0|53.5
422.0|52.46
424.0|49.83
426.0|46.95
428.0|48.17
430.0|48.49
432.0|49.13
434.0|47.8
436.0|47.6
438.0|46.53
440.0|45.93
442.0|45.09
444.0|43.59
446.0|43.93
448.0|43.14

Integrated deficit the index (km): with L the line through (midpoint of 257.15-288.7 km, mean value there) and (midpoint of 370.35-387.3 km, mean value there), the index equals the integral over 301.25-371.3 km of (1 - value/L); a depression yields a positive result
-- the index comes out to 4.6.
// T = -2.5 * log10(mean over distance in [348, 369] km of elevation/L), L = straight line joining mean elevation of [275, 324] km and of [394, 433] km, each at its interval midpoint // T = 0.29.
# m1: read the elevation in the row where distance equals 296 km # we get 60.32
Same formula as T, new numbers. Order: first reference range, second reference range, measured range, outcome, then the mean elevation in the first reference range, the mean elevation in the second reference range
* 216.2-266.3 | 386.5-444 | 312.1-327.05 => -0.057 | 57.4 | 51.5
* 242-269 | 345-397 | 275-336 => -0.109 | 56.7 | 49.5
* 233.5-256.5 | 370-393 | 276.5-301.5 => -0.098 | 56.2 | 54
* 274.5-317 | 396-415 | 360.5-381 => 0.176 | 60.4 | 53.6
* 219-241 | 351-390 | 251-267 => -0.023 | 57.9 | 47.8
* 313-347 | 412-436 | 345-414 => 0.051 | 55.5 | 50.7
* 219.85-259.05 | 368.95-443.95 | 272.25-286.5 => -0.085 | 57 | 52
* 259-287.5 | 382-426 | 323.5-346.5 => 0.036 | 59.3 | 53.4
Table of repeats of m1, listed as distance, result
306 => 60.54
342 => 51.44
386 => 52.16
